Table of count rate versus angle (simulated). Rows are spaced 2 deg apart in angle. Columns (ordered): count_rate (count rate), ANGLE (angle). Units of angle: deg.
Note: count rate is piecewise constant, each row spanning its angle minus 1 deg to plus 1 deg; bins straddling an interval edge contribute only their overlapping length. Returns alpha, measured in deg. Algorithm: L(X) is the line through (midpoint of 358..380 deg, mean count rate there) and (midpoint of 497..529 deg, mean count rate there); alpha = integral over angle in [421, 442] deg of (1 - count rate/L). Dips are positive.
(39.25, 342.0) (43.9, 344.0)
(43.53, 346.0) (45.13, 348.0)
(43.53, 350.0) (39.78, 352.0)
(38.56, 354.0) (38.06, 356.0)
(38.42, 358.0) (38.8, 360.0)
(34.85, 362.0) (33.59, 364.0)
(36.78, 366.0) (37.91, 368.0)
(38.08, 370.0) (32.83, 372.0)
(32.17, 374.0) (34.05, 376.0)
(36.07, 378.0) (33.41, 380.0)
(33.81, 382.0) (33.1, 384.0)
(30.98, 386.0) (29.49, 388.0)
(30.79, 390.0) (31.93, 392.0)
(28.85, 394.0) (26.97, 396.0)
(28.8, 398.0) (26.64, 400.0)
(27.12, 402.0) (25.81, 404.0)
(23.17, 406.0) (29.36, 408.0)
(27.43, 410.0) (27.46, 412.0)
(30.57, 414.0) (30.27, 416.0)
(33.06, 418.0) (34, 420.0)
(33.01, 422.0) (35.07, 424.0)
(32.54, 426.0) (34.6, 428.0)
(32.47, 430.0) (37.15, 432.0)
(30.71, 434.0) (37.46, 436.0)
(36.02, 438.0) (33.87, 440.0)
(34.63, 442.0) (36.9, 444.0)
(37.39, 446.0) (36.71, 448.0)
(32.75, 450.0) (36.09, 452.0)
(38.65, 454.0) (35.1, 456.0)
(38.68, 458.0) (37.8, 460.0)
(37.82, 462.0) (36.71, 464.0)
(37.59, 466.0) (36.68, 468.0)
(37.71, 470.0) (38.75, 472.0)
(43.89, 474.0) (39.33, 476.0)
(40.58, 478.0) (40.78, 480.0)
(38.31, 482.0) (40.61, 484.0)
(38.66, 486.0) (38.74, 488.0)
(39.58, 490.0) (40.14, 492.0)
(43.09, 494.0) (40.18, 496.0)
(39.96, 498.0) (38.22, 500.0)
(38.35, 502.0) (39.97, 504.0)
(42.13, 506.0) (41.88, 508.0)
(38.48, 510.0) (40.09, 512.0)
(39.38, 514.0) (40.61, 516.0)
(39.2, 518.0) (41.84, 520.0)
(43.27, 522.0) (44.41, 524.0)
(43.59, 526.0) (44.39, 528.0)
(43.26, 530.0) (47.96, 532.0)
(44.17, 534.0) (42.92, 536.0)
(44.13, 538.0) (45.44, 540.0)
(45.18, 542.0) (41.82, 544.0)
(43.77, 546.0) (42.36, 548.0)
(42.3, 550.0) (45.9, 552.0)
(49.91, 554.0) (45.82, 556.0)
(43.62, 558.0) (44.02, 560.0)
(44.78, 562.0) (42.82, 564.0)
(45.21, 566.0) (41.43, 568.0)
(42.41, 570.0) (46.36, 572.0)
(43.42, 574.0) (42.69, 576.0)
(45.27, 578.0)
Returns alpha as 2.00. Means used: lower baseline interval 35.5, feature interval 34.3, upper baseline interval 41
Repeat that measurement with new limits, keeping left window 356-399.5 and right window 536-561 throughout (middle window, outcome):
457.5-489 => 0.5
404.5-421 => 3.0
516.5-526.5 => 0.1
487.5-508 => 0.5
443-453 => 0.5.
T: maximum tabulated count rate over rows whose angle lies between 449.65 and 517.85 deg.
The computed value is 43.89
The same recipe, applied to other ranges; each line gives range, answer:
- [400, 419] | 33.06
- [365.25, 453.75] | 38.08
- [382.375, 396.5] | 33.1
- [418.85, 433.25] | 37.15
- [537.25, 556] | 49.91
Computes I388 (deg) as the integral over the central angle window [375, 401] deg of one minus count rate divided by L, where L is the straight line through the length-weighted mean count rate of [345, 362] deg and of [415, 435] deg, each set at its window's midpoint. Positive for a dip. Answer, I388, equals 4.1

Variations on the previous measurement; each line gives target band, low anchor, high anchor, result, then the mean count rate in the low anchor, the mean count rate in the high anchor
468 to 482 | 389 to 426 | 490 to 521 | -1.10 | 29.5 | 40.2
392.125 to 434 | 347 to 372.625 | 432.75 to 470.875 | 7.70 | 38.3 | 36.3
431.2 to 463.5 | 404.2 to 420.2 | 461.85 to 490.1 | -1.48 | 29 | 39.1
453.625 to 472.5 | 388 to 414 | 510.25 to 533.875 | -1.10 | 28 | 42.5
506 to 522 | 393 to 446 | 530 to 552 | 0.28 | 31.4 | 44.1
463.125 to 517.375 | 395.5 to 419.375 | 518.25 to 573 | -2.85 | 28.2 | 44.1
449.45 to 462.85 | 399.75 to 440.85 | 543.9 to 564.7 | -0.74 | 31.4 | 44.4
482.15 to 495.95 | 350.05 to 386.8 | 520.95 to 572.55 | 0.50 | 35.9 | 44.3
